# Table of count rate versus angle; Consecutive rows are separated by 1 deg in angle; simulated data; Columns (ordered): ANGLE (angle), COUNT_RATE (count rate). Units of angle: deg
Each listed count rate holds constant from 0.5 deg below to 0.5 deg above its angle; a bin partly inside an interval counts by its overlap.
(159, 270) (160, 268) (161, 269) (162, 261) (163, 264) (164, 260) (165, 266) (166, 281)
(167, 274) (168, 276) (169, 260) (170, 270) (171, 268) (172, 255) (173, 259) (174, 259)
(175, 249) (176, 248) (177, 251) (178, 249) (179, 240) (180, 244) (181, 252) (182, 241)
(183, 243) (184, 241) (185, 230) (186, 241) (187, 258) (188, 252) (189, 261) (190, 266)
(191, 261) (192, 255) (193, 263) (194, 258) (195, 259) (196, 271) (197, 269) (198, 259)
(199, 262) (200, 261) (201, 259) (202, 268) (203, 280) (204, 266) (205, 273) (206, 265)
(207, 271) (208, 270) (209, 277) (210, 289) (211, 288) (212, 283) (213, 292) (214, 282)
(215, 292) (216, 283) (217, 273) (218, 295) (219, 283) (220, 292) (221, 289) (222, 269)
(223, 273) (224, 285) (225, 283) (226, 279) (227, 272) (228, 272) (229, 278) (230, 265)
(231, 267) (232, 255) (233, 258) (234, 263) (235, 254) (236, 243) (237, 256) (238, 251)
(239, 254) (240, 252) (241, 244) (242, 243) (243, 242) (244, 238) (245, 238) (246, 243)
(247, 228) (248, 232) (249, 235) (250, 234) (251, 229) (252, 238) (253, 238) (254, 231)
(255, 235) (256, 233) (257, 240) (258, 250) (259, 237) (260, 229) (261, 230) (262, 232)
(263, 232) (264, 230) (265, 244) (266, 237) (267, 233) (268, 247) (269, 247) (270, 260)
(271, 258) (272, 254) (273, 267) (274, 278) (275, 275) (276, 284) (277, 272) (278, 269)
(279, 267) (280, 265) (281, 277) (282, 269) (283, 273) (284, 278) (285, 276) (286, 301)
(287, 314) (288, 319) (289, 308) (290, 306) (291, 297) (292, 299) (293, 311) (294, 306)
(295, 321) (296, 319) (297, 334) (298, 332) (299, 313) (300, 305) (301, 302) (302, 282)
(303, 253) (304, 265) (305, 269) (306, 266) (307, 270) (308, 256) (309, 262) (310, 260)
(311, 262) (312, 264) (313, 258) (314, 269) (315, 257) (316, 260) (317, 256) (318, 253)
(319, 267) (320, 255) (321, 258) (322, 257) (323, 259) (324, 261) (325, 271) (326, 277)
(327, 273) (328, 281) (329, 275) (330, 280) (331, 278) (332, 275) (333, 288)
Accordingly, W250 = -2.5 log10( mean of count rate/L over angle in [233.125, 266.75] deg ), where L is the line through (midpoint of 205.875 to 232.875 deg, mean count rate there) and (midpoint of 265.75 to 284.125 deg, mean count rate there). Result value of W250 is 0.13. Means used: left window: 278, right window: 264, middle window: 240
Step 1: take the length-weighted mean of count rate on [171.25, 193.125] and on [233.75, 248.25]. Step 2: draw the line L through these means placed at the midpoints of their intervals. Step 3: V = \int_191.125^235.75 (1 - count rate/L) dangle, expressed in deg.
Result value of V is -4.4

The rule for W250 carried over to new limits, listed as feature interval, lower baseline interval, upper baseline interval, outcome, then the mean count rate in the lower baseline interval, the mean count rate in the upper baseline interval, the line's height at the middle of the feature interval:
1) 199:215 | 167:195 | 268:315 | -0.058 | 254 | 282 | 261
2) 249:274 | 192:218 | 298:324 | 0.125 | 273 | 268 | 270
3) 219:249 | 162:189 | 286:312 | 0.056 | 255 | 293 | 273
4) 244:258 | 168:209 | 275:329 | 0.149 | 258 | 280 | 270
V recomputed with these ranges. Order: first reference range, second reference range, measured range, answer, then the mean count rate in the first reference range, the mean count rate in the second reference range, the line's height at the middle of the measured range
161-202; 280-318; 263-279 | 1.3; 258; 285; 278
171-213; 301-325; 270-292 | -1.6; 260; 263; 262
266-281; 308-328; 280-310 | -3.3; 262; 262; 262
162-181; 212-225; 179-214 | 1.3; 259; 284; 272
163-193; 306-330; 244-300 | -0.9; 256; 264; 261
